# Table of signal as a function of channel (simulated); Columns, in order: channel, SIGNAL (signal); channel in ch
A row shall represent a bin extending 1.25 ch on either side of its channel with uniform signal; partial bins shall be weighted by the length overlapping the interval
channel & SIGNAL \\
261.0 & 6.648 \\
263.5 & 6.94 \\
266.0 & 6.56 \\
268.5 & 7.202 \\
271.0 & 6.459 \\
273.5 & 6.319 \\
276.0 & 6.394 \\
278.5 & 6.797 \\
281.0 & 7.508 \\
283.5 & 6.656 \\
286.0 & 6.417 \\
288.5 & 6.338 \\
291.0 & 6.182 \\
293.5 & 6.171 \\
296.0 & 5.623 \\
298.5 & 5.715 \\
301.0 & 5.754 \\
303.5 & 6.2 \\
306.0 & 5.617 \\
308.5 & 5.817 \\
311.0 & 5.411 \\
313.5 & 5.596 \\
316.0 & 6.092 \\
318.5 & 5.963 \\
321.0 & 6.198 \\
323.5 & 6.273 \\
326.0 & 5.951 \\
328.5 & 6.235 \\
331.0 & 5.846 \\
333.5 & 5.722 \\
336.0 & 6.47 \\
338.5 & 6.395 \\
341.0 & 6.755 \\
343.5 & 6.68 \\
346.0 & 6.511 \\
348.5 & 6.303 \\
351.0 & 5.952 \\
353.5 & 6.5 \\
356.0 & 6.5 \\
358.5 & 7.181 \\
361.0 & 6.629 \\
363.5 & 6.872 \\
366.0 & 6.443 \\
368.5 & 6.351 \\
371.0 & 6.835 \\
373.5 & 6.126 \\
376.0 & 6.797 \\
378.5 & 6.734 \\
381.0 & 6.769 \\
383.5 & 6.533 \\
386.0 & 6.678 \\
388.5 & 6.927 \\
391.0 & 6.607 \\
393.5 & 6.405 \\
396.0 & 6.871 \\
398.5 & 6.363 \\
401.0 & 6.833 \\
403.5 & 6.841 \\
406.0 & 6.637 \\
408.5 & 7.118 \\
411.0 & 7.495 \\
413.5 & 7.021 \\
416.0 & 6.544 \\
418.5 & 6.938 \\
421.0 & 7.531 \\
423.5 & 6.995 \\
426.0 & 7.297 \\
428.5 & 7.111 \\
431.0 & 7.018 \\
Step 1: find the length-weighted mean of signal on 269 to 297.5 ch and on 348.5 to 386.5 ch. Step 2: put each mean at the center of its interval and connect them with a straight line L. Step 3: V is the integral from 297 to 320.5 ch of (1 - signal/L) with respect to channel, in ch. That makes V 2.49 ch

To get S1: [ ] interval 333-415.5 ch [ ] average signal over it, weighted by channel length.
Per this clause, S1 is 6.64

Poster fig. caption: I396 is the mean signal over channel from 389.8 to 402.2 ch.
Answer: 6.61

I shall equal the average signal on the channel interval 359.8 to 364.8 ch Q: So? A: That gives 6.75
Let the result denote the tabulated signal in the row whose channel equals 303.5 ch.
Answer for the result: 6.2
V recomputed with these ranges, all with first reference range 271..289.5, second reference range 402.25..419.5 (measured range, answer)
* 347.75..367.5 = 0.76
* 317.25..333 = 1.57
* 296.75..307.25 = 1.36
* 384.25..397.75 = 0.42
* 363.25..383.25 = 0.74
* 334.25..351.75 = 0.89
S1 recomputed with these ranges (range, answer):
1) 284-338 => 6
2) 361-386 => 6.61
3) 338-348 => 6.58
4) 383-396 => 6.66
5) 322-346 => 6.27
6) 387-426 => 6.89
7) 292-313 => 5.79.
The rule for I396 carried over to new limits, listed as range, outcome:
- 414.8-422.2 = 7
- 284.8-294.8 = 6.27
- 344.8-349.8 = 6.4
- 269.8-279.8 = 6.5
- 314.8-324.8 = 6.13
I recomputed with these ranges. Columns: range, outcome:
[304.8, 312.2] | 5.62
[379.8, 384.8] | 6.65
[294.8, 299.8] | 5.67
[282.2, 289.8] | 6.48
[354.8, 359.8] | 6.84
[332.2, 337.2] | 6.09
